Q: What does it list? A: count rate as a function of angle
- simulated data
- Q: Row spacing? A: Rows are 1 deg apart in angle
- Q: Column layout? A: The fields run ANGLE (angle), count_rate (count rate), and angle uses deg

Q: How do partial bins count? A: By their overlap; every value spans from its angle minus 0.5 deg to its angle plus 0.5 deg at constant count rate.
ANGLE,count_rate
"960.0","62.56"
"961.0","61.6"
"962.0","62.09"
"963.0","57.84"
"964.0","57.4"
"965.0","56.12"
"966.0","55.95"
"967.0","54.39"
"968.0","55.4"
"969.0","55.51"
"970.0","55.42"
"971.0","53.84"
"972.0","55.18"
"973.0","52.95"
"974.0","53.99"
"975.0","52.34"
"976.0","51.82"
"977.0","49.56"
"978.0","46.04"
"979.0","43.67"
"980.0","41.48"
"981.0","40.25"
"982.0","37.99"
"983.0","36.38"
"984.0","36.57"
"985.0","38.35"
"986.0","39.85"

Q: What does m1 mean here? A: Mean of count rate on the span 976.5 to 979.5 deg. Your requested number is 46.4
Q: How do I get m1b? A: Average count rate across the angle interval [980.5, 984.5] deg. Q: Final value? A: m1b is 37.8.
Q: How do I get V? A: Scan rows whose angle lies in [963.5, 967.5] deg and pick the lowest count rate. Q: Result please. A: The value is 54.39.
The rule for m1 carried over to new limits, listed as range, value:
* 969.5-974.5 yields 54.3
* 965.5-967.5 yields 55.2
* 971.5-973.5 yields 54.1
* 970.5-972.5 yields 54.5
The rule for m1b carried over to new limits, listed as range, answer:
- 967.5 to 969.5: 55.5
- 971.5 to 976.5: 53.3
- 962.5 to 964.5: 57.6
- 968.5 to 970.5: 55.5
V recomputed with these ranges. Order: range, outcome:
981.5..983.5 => 36.38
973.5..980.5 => 41.48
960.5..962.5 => 61.6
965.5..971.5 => 53.84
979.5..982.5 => 37.99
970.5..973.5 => 52.95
